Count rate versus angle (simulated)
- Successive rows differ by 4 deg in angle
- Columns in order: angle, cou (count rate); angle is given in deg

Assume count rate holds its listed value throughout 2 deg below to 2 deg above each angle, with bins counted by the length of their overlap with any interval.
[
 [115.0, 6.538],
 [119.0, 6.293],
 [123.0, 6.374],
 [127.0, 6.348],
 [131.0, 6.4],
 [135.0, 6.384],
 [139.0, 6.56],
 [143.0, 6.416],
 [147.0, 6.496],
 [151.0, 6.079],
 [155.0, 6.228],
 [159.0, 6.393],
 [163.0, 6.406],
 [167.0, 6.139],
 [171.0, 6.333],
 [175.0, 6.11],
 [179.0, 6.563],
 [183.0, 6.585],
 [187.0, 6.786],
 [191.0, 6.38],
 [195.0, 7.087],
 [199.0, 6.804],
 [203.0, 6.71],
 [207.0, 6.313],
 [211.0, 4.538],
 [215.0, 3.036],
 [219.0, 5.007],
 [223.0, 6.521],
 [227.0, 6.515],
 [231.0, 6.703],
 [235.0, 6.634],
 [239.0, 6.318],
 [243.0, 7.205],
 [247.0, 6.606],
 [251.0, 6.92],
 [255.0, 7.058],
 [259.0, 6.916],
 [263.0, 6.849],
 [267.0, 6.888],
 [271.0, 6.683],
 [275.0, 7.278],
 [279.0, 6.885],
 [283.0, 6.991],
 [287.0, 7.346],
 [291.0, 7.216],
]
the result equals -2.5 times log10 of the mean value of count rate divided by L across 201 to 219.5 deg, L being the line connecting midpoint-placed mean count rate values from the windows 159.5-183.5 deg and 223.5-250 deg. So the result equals 0.26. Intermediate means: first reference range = 6.34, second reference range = 6.67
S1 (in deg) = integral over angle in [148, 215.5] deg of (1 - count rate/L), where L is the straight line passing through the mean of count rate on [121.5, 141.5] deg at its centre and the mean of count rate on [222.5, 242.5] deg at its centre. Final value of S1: 2.9 deg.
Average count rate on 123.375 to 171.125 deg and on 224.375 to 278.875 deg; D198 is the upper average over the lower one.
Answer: 1.07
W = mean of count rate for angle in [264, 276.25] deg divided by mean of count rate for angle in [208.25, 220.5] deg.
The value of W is 1.6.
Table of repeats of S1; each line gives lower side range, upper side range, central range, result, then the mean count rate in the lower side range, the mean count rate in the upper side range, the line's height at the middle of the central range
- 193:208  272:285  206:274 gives 5.98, 6.76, 7.02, 6.89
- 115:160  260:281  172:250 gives 4.99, 6.37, 6.92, 6.67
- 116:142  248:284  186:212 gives 0.93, 6.4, 6.93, 6.67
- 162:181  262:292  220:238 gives 0.55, 6.31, 7.02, 6.69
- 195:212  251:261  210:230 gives 3.97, 6.3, 6.97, 6.51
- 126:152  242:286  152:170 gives 0.58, 6.4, 6.94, 6.49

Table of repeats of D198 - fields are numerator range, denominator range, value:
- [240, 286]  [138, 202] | 1.07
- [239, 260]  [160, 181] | 1.09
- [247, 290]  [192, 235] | 1.17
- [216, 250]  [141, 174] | 1.01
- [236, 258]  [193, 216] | 1.16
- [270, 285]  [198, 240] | 1.19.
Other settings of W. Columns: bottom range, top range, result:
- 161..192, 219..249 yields 1.02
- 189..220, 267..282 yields 1.21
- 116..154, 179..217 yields 0.95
